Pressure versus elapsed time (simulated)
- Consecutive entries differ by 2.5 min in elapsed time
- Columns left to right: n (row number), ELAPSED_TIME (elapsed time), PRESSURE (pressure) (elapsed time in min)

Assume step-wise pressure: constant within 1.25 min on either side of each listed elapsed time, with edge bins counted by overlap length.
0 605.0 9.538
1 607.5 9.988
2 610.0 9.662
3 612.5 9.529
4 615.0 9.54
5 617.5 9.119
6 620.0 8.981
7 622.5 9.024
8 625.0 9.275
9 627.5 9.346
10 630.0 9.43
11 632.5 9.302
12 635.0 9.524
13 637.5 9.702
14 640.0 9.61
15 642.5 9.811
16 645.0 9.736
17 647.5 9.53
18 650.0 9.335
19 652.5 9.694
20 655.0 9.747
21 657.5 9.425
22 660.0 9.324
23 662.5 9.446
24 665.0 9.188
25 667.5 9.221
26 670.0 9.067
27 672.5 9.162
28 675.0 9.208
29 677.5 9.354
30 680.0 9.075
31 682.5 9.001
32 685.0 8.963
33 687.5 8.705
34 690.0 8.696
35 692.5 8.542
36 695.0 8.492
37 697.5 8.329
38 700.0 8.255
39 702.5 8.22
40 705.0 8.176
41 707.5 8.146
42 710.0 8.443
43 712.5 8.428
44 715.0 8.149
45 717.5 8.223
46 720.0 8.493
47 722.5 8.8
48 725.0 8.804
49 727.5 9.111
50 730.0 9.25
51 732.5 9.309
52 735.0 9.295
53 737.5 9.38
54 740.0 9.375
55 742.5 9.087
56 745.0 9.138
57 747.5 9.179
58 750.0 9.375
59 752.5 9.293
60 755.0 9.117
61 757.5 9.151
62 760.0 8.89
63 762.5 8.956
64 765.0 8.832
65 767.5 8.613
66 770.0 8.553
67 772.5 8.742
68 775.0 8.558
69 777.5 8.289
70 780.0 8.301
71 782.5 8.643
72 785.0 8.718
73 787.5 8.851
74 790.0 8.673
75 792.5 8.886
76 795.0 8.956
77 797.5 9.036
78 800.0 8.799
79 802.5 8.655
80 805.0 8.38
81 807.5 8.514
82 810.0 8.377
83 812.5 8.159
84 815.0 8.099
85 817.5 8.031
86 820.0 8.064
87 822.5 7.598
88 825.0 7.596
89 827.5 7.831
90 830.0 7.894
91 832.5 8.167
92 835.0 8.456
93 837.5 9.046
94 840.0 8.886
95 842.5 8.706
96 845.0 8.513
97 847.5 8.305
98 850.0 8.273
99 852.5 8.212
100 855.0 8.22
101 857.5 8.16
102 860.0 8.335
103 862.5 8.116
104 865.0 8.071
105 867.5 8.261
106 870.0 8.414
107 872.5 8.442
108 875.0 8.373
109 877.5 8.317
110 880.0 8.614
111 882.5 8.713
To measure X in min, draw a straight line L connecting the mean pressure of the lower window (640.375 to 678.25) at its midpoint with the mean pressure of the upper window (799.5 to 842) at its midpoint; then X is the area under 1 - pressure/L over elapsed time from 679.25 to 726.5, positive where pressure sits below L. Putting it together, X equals 3.06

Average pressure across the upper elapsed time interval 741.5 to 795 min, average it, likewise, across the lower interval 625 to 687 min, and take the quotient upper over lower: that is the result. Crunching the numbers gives 0.9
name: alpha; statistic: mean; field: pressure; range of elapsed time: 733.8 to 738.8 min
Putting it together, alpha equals 9.34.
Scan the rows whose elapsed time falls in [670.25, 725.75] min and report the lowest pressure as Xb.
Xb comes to 8.146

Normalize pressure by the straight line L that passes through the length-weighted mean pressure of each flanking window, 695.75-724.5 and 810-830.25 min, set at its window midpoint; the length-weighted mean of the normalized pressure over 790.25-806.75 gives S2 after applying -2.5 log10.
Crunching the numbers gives -0.10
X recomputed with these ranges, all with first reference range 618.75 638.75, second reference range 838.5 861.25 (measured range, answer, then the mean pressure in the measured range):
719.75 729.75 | 0.1 min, 8.88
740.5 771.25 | -0.8 min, 9.02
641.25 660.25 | -0.7 min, 9.59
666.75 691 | 0.2 min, 9.05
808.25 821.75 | 0.7 min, 8.14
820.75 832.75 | 1.0 min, 7.8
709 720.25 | 0.8 min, 8.33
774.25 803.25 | -0.1 min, 8.7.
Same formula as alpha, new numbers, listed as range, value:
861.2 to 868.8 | 8.15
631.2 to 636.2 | 9.41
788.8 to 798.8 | 8.89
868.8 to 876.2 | 8.41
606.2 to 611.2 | 9.82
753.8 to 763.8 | 9.03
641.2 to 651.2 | 9.6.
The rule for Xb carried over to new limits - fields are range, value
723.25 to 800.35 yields 8.289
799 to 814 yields 8.159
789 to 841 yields 7.596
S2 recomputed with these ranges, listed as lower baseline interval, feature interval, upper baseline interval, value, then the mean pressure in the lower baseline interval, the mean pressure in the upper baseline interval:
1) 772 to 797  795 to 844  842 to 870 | 0.02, 8.67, 8.28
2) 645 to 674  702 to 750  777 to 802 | 0.03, 9.39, 8.73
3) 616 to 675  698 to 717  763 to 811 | 0.10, 9.39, 8.66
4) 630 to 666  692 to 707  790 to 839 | 0.11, 9.53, 8.36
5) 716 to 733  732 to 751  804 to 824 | -0.07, 8.83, 8.14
